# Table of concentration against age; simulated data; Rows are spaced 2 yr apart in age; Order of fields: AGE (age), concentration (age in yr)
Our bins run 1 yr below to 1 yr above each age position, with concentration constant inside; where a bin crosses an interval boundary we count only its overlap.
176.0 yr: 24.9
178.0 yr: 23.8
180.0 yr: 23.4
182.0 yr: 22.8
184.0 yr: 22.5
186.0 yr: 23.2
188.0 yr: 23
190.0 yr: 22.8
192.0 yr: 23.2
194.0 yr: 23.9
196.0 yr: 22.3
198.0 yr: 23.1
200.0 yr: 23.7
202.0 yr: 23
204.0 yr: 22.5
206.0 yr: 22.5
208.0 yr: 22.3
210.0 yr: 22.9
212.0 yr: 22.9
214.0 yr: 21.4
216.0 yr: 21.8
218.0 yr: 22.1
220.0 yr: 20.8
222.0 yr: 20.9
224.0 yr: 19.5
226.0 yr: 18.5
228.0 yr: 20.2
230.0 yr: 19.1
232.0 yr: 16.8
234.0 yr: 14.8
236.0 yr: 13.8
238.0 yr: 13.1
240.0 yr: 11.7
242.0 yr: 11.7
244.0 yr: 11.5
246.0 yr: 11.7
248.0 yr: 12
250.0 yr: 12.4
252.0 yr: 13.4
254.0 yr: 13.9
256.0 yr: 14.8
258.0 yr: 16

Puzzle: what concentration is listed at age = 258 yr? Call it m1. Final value 16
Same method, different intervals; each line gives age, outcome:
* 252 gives 13.4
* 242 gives 11.7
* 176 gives 24.9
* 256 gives 14.8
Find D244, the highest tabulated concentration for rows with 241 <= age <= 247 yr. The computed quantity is 11.7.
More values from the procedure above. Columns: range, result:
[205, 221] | 22.9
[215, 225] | 22.1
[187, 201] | 23.9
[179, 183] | 23.4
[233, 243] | 14.8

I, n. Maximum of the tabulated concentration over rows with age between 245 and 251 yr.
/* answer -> 12.4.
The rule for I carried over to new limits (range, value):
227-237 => 20.2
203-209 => 22.5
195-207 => 23.7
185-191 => 23.2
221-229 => 20.9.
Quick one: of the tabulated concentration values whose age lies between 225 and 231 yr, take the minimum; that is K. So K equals 18.5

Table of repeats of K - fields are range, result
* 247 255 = 12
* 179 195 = 22.5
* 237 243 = 11.7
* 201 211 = 22.3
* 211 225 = 19.5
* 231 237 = 13.8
